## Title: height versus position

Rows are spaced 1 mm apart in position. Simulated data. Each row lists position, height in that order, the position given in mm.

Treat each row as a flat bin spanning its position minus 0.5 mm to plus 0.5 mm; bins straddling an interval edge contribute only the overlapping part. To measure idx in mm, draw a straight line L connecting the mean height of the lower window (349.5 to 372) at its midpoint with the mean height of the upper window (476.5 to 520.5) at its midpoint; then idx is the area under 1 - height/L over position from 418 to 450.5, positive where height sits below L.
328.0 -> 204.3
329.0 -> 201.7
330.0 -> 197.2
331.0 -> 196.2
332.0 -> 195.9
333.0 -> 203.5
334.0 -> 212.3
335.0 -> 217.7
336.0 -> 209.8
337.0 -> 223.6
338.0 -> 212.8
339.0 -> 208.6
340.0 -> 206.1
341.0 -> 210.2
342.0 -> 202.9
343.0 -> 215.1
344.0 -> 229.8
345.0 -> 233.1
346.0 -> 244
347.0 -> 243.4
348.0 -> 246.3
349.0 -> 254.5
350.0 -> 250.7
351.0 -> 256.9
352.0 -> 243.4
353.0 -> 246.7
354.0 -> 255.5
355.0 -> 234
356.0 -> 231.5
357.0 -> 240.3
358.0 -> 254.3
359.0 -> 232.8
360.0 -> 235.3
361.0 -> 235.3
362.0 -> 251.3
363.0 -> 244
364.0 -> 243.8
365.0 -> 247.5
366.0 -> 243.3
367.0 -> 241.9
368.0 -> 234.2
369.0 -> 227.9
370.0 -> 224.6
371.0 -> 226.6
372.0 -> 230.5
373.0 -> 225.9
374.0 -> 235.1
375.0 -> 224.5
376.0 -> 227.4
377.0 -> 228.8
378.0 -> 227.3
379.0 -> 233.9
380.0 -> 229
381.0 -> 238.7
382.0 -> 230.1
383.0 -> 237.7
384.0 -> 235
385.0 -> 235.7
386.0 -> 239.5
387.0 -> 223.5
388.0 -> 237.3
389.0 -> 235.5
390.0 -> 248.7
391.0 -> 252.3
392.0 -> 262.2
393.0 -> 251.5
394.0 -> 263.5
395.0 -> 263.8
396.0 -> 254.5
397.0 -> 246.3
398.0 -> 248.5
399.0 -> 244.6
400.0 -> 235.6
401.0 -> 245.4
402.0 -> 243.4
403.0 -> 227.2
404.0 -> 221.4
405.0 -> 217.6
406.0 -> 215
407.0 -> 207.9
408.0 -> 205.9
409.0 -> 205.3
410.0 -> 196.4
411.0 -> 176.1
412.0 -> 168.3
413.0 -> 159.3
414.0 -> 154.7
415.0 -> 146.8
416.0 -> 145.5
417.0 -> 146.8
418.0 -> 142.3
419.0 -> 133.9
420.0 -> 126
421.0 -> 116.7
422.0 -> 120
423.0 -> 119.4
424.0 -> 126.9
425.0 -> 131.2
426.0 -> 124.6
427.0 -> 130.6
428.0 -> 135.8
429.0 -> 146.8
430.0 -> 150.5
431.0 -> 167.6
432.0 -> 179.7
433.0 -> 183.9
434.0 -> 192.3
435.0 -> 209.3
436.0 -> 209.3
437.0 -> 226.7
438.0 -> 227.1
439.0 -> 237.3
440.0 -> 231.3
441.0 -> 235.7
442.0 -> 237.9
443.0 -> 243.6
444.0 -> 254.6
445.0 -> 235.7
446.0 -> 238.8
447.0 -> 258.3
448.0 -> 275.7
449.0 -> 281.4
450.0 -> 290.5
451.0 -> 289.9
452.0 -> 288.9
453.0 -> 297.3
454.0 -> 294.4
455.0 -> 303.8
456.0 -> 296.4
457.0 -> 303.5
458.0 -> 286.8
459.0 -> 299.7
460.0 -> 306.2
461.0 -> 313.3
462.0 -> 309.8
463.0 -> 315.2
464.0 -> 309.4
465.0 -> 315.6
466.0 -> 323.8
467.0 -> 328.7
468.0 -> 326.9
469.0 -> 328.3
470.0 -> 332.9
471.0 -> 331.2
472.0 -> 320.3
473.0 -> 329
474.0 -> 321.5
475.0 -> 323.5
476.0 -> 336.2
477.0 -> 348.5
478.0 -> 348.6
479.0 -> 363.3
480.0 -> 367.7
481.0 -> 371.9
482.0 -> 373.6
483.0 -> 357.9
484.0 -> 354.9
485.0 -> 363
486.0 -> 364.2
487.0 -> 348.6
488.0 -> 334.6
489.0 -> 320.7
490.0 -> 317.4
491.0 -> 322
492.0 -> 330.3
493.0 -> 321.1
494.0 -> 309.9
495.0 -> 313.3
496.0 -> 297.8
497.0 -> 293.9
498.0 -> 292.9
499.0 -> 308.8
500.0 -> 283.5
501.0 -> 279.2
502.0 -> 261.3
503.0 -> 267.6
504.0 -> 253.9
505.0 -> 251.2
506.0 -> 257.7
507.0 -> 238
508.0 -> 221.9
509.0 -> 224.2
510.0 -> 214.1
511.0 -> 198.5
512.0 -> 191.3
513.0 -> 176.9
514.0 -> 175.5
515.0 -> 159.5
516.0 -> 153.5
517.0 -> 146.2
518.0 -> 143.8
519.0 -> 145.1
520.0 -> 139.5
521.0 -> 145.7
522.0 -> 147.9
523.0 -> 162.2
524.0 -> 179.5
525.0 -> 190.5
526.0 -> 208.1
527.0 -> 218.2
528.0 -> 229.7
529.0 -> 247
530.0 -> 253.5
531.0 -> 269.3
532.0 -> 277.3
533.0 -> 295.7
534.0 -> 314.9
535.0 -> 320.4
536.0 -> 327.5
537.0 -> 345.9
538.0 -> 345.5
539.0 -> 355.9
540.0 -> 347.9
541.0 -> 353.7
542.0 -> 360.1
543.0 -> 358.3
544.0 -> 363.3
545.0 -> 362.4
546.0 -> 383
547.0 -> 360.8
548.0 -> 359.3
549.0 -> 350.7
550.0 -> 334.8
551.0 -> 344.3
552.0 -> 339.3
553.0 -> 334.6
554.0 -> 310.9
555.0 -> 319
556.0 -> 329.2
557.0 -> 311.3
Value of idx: 8.44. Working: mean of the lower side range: 241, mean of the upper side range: 275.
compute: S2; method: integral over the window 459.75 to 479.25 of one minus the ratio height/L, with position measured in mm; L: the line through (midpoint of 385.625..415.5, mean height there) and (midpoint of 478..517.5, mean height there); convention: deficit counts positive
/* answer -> -4.49 mm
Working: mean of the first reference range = 223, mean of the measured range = 326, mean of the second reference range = 282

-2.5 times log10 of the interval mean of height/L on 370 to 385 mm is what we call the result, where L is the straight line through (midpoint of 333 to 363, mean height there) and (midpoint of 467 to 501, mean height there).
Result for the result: 0.10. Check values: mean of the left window 232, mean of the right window 331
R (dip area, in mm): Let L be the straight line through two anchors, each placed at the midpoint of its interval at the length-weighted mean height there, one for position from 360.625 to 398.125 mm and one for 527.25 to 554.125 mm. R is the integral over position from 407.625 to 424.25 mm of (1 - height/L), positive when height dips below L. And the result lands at 6.8 mm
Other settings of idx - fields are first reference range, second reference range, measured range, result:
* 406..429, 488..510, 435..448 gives -3.1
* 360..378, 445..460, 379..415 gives 3.5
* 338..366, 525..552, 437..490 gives -4.0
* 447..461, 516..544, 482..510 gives -2.9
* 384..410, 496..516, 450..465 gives -4.0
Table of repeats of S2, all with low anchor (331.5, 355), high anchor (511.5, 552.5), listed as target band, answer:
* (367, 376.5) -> 0.2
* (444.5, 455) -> -1.2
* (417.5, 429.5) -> 5.6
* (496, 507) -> -0.6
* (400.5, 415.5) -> 2.5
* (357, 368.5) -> -0.5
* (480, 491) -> -4.0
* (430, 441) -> 1.8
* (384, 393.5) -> -0.2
